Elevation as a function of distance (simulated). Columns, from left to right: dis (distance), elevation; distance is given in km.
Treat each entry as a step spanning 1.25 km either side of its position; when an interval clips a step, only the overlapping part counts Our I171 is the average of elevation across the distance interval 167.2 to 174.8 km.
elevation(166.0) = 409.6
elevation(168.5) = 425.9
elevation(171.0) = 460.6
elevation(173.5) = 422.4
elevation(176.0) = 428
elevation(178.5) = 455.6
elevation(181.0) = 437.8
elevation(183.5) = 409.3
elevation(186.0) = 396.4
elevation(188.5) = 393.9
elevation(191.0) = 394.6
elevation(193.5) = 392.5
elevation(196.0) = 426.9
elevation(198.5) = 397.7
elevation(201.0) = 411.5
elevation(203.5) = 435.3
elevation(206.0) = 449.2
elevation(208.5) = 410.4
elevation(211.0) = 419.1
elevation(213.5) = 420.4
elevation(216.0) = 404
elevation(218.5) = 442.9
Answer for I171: 436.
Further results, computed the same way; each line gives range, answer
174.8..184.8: 433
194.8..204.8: 418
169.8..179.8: 442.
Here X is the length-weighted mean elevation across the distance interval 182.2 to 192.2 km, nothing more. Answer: 399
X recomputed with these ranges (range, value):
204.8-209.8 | 429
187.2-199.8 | 401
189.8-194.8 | 394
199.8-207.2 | 432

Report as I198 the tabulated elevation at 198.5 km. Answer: 397.7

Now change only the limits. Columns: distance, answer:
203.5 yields 435.3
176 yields 428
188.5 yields 393.9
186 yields 396.4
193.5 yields 392.5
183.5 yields 409.3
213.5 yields 420.4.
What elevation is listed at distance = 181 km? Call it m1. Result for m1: 437.8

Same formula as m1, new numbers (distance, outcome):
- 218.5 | 442.9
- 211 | 419.1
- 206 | 449.2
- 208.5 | 410.4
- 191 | 394.6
